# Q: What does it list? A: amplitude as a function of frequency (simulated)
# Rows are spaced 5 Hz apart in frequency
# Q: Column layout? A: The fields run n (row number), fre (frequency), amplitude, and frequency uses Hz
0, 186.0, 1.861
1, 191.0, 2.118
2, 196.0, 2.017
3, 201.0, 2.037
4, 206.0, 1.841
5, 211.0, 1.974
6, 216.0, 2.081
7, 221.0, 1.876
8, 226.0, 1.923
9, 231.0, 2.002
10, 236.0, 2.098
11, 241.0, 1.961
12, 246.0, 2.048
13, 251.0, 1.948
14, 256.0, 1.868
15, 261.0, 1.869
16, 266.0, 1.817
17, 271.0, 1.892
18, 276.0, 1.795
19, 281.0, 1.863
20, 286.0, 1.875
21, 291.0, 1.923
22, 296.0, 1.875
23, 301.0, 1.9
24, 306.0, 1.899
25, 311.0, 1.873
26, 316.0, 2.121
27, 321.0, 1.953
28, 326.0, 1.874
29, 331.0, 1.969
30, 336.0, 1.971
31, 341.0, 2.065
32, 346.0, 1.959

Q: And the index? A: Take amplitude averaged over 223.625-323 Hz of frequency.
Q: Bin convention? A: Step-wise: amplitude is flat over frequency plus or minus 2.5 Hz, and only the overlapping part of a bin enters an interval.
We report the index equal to 1.93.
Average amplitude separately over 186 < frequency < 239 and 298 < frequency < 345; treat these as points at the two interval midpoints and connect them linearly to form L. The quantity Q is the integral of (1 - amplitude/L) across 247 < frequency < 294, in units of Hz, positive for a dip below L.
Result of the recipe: 2.3 Hz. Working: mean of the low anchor 1.99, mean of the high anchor 1.96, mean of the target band 1.88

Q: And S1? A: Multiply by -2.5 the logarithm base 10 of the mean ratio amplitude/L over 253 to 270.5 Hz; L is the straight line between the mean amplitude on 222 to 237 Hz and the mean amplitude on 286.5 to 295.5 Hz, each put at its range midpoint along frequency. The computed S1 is 0.047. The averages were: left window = 1.99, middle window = 1.86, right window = 1.9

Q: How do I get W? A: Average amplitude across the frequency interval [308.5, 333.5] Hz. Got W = 1.96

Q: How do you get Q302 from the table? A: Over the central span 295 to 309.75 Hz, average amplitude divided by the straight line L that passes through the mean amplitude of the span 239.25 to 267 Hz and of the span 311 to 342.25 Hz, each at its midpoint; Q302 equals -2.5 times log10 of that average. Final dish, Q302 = 0.04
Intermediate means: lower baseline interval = 1.92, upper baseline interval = 1.98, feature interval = 1.89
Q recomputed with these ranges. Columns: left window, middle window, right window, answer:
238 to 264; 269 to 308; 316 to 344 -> 1.62 Hz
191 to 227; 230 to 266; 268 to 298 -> -0.71 Hz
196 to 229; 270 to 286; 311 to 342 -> 0.98 Hz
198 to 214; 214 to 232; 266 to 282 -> -0.34 Hz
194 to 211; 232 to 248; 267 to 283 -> -1.08 Hz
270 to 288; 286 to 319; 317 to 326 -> -0.28 Hz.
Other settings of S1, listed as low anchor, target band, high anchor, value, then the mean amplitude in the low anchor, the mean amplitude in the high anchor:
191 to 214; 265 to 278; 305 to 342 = 0.08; 1.99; 1.96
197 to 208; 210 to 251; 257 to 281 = -0.05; 1.95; 1.85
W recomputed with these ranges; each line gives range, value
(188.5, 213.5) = 2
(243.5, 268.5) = 1.91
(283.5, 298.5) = 1.89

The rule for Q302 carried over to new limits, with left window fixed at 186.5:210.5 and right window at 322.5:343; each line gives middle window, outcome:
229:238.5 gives -0.04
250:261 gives 0.05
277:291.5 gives 0.06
